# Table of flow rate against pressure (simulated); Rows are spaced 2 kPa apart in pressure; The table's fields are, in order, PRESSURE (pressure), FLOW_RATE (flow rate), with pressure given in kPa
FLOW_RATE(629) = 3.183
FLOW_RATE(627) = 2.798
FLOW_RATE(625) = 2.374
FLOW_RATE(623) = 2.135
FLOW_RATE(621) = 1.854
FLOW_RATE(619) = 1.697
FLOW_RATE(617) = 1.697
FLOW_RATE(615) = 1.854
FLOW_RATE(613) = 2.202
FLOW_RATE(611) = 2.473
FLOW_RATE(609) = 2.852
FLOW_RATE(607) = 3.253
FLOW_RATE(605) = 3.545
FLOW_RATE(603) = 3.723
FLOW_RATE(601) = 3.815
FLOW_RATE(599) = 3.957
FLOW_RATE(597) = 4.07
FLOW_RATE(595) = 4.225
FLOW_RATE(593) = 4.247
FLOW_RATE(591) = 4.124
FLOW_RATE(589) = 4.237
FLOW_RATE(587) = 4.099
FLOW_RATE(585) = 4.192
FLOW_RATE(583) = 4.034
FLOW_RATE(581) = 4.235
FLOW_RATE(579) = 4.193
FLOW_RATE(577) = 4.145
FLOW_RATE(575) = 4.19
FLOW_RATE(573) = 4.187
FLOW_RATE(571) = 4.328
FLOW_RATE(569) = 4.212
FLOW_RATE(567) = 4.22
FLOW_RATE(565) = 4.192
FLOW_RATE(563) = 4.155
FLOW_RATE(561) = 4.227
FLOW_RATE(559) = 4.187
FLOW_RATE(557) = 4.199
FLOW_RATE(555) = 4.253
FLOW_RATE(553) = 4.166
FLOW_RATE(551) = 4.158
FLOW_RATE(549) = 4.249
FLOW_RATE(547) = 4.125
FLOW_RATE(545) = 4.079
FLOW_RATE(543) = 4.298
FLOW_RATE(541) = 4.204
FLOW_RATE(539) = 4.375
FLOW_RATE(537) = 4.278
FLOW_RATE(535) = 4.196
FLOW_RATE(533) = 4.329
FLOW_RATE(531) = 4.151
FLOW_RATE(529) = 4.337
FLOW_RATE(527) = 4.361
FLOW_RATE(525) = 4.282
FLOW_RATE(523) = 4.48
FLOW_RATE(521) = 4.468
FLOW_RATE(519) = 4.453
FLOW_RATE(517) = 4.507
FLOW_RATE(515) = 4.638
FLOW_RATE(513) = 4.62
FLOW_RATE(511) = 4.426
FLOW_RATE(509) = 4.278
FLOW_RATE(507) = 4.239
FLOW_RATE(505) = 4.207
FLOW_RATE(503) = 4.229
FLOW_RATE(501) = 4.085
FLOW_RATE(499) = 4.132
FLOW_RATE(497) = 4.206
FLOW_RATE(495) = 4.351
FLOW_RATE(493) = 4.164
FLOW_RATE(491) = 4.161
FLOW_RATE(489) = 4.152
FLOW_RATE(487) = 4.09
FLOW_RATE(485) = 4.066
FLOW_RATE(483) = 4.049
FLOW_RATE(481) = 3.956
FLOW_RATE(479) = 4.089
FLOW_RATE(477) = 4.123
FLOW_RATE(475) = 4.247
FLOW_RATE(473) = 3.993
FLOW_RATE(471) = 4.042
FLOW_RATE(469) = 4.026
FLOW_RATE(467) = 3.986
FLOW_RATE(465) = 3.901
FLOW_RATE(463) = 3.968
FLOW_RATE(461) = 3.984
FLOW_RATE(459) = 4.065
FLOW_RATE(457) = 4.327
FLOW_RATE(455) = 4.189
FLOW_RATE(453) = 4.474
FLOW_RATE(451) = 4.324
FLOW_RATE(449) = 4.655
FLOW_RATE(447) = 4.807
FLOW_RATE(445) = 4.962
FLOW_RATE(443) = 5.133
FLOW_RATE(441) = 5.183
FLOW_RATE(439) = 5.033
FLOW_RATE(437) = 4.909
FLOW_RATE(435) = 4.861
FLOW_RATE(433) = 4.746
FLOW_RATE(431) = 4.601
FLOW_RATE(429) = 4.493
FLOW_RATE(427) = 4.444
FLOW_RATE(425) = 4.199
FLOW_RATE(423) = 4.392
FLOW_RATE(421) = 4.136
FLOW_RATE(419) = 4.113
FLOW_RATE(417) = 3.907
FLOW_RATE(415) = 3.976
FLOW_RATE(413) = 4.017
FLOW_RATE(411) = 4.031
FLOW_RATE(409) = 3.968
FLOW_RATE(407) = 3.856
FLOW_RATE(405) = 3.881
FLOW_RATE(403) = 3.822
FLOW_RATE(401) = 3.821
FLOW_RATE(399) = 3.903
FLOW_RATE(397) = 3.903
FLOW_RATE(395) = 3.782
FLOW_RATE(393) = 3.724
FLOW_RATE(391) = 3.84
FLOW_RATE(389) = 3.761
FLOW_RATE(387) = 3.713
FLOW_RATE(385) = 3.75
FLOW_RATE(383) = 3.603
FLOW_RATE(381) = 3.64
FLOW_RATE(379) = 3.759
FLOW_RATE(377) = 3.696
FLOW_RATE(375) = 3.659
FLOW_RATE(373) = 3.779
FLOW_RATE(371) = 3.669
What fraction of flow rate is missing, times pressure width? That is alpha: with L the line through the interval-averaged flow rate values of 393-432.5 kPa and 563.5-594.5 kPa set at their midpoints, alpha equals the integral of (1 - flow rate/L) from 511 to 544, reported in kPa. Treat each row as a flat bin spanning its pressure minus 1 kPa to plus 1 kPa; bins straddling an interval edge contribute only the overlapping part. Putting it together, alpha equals -1.79 kPa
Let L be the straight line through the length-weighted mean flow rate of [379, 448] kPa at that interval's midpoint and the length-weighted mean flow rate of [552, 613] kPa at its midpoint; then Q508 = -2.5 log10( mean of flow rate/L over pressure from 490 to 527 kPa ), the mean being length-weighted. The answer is -0.07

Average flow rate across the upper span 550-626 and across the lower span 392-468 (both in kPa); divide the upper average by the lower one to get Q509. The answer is 0.8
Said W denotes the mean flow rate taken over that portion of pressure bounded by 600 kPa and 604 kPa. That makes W 3.77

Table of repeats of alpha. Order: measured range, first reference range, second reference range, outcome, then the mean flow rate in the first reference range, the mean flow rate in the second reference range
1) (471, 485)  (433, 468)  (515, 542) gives 1.22 kPa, 4.52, 4.35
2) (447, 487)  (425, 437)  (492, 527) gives 3.07 kPa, 4.62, 4.34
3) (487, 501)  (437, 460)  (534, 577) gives 0.91 kPa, 4.66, 4.21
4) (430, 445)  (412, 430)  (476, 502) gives -2.72 kPa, 4.19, 4.12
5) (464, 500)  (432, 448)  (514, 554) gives 4.37 kPa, 4.95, 4.31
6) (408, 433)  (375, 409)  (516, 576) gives -2.21 kPa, 3.78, 4.26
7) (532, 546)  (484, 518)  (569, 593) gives -0.08 kPa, 4.27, 4.18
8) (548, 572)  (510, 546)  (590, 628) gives -2.49 kPa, 4.36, 2.99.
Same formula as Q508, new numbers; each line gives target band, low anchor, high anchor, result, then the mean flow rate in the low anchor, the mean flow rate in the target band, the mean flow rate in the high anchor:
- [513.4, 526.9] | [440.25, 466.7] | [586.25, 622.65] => -0.151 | 4.44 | 4.47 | 3.19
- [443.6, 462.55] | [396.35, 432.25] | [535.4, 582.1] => -0.077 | 4.09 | 4.42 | 4.21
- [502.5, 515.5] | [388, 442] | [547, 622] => -0.114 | 4.2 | 4.37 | 3.73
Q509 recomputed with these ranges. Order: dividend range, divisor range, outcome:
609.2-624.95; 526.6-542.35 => 0.48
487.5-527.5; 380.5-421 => 1.12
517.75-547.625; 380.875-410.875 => 1.13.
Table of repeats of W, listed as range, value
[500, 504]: 4.16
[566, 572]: 4.25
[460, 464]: 3.98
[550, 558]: 4.19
